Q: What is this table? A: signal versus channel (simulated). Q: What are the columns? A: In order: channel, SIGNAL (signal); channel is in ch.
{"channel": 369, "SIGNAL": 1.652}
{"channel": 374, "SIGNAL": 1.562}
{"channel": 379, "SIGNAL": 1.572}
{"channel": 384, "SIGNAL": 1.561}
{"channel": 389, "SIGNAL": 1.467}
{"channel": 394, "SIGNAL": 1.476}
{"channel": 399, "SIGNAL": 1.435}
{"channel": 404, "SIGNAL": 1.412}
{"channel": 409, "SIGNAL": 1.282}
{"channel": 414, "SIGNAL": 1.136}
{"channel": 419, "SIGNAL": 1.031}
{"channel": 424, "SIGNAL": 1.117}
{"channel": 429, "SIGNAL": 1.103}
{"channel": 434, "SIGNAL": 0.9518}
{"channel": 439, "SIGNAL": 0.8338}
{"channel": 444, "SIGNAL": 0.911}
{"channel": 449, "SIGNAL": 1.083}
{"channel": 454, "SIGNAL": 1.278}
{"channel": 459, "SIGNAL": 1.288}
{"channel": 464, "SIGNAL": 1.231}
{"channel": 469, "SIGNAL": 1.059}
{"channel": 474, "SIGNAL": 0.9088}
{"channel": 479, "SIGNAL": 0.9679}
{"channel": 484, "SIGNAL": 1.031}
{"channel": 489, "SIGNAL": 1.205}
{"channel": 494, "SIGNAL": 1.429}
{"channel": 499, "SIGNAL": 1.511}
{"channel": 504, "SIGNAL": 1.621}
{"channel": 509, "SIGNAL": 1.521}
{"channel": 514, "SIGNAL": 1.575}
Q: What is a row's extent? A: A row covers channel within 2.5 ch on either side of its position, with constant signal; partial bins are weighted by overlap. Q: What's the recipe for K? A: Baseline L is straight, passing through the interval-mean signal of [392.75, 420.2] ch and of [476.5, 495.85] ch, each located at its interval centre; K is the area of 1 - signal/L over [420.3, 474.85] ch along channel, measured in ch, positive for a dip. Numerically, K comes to 6.6 ch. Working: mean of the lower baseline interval 1.3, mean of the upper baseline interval 1.15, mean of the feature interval 1.07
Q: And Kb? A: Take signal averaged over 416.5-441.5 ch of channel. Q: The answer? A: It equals 1.01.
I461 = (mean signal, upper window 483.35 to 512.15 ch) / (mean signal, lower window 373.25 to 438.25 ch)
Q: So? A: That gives 1.1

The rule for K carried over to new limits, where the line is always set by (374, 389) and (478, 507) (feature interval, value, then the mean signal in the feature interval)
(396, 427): 5.2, 1.24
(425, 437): 3.4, 1.03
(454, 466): 1.0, 1.26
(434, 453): 6.0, 0.97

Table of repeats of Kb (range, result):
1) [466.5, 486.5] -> 0.992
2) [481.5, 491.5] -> 1.12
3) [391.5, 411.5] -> 1.4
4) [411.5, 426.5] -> 1.09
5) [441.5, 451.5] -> 0.997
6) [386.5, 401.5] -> 1.46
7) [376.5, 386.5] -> 1.57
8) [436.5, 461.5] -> 1.08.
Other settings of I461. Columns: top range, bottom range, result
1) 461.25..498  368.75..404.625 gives 0.75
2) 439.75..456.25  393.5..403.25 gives 0.73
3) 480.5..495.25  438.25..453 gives 1.20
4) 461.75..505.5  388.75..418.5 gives 0.90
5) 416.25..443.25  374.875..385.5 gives 0.64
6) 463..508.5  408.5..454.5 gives 1.17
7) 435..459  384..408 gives 0.72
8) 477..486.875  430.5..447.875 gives 1.09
